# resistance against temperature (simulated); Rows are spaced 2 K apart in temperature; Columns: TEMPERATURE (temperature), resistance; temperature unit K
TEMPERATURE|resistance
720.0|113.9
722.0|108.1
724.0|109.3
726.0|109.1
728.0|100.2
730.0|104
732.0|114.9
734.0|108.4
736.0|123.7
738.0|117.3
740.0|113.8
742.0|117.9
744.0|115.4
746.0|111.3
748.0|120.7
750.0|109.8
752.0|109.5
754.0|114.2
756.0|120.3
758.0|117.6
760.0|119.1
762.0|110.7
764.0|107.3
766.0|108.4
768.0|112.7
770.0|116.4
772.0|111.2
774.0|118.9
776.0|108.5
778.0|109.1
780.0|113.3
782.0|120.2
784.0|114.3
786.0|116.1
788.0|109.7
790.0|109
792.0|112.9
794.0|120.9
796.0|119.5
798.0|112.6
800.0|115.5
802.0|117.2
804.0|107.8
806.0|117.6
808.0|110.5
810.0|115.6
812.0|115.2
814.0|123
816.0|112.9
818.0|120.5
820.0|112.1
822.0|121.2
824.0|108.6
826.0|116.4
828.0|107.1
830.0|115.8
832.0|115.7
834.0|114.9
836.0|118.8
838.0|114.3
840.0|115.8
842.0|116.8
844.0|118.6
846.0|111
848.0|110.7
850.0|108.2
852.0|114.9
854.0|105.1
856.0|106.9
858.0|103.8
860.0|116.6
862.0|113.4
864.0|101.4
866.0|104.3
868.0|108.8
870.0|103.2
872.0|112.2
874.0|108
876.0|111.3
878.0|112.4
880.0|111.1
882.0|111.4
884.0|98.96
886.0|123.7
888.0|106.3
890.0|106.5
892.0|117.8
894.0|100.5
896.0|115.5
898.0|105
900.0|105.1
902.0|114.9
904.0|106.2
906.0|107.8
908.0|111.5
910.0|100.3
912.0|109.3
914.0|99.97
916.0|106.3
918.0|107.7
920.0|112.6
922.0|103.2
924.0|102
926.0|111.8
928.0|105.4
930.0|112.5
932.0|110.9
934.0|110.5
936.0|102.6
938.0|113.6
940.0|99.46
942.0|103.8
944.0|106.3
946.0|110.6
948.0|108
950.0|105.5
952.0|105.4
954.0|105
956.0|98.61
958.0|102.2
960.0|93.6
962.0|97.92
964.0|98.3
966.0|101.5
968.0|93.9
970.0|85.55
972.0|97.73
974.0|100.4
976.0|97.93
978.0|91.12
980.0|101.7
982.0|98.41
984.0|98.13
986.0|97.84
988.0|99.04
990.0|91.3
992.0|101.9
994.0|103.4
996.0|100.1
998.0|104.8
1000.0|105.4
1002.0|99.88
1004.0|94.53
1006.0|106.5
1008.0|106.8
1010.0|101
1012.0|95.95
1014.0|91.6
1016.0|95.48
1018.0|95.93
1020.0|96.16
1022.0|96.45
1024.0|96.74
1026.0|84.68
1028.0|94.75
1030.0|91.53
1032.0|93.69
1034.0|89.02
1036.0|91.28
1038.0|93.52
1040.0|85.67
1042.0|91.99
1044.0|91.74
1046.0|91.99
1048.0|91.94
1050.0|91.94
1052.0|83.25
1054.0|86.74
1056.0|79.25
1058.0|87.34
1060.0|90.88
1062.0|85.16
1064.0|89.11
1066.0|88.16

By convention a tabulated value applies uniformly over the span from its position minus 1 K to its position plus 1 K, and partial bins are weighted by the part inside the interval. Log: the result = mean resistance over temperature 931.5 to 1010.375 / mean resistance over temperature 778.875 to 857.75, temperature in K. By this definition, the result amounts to 0.9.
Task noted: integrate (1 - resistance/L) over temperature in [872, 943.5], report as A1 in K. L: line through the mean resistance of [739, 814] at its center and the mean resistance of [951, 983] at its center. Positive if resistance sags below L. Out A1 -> -3.6 K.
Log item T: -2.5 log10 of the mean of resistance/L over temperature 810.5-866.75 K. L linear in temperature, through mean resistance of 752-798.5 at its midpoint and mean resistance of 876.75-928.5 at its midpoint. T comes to -0.02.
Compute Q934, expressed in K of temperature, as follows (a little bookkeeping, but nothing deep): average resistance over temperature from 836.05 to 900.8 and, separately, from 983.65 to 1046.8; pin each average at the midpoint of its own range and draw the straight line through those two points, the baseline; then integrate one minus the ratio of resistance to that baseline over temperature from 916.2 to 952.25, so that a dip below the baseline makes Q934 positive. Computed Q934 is -1.2 K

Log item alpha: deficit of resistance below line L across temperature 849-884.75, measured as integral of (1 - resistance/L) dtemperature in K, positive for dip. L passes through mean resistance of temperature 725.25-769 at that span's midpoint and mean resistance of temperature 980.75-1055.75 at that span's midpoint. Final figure -1.1 K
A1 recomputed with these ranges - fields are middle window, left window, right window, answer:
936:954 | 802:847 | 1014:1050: -0.8 K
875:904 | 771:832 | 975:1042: -0.8 K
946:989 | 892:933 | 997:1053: 0.9 K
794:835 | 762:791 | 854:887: -1.5 K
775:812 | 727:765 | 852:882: -0.8 K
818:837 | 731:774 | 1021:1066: -1.2 K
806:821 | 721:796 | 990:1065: -0.9 K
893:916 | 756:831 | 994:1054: -0.4 K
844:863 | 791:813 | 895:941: 0.2 K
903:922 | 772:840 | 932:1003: -0.2 K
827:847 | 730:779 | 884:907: -0.6 K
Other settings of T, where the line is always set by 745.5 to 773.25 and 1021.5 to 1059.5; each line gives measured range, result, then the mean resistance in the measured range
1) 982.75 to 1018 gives -0.068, 99.5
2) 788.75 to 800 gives -0.041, 115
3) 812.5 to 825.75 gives -0.075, 116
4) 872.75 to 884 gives -0.063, 110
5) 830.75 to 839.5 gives -0.084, 116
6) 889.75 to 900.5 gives -0.066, 109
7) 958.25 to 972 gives 0.008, 95.7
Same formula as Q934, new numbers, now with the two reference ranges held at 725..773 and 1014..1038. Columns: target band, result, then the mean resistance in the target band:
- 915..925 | -0.6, 106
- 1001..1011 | -0.8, 102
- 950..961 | -0.3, 101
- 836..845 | -0.9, 117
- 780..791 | -0.3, 114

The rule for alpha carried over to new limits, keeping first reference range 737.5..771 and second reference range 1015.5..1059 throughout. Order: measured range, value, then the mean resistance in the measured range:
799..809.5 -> -0.35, 114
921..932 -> -0.81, 107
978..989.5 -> -0.32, 98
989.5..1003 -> -1.01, 101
